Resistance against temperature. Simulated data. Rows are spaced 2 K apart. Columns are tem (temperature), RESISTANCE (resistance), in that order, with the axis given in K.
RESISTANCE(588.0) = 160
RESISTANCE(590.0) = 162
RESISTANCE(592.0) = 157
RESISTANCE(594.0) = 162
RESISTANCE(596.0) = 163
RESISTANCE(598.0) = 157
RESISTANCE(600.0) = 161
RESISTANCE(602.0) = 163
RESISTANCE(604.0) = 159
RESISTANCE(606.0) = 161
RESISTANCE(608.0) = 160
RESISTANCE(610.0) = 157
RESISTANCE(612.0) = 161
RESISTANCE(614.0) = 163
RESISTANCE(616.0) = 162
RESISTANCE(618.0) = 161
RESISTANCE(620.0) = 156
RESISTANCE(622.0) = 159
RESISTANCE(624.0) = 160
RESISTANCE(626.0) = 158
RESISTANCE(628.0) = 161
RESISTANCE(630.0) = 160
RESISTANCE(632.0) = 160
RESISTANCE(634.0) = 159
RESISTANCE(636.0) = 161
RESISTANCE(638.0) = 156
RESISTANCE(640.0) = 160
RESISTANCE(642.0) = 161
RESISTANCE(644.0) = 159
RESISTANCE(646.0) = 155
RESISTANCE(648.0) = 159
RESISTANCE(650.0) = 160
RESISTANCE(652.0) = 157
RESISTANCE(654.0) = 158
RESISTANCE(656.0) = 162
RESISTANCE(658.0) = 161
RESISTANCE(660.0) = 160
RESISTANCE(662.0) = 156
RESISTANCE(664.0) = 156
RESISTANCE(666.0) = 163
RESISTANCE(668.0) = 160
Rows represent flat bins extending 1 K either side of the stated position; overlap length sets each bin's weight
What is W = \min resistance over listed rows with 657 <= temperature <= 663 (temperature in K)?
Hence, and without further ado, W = 156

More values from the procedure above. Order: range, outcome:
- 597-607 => 157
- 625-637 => 158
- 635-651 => 155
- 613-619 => 161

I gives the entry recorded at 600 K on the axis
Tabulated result 161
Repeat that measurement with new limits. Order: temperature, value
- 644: 159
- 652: 157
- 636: 161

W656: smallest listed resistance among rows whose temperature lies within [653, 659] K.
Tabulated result 158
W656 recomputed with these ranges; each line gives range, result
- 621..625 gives 159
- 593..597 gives 162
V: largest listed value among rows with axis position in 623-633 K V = 161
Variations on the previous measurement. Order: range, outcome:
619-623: 159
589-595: 162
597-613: 163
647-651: 160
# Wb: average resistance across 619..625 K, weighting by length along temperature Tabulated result 158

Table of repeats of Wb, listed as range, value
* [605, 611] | 159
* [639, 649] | 159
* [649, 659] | 160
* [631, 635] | 160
